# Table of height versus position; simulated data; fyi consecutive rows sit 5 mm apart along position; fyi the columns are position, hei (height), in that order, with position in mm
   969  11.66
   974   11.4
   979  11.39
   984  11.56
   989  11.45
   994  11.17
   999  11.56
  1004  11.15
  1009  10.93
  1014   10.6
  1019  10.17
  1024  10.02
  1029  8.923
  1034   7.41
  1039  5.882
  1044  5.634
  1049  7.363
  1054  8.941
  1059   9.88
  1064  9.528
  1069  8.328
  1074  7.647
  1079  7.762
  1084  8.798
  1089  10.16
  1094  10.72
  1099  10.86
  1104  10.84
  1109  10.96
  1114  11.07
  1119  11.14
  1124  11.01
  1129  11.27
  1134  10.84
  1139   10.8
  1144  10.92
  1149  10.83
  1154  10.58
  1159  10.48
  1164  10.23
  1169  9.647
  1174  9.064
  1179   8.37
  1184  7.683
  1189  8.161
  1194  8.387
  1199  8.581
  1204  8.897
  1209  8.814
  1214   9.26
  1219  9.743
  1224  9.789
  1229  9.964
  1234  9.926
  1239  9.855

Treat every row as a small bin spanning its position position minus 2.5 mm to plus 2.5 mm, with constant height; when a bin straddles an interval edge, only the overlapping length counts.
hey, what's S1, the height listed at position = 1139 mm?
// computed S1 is 10.8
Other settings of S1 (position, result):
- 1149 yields 10.83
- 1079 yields 7.762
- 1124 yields 11.01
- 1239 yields 9.855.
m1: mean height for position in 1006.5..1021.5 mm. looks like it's 10.6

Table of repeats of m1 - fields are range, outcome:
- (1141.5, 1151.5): 10.9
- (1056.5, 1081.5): 8.63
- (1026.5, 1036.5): 8.17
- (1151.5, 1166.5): 10.4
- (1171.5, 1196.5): 8.33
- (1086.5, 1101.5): 10.6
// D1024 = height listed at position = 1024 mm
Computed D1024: 10.02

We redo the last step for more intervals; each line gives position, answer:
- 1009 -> 10.93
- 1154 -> 10.58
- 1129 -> 11.27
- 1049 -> 7.363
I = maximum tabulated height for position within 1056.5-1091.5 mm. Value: 10.16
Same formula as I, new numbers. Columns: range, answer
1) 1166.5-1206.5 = 9.647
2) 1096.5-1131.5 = 11.27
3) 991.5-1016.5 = 11.56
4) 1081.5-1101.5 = 10.86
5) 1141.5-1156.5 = 10.92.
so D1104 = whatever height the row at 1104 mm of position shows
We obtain 10.84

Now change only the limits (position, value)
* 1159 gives 10.48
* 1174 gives 9.064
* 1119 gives 11.14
